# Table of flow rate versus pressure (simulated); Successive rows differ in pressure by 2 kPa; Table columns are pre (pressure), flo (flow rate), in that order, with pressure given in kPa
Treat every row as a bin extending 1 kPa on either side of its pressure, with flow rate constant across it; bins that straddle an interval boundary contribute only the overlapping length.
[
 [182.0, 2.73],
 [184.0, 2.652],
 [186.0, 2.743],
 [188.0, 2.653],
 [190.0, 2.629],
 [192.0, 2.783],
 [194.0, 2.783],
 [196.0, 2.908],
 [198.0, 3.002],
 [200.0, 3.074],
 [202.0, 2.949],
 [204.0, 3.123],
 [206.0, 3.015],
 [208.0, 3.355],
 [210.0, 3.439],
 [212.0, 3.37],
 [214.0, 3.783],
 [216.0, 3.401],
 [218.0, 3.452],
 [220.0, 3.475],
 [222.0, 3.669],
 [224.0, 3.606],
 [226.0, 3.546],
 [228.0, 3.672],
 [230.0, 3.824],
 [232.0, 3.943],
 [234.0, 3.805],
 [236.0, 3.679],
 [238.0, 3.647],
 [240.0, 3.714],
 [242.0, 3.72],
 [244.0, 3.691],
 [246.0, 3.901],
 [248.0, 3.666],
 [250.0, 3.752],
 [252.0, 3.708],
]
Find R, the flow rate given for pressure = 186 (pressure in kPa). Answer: 2.743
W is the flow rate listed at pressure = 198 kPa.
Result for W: 3.002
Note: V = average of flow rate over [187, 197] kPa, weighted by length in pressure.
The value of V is 2.75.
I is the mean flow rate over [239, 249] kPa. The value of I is 3.74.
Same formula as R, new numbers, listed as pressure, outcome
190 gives 2.629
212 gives 3.37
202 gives 2.949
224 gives 3.606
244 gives 3.691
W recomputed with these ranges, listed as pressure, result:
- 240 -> 3.714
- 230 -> 3.824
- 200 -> 3.074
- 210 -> 3.439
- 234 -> 3.805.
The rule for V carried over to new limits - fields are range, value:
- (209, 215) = 3.53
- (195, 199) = 2.96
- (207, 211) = 3.4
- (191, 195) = 2.78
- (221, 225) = 3.64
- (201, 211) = 3.18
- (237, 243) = 3.69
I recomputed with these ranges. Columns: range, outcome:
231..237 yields 3.81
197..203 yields 3.01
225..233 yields 3.75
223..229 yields 3.61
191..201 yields 2.91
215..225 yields 3.52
